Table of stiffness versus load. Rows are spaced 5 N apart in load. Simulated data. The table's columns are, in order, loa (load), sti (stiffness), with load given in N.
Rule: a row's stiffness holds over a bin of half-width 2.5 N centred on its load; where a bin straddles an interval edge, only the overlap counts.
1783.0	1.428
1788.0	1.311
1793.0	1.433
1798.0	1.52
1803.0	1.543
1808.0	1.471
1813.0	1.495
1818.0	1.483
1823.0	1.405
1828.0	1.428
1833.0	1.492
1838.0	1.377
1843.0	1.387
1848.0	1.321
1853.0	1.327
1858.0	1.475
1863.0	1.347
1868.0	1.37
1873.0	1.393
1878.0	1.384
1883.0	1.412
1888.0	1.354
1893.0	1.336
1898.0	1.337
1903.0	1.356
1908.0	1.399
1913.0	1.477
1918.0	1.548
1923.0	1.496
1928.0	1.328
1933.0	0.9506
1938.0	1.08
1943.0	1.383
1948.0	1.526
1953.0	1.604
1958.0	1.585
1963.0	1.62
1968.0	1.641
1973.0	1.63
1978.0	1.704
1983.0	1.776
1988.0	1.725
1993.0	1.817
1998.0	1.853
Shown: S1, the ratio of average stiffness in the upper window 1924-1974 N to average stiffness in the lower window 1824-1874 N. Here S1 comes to 1.03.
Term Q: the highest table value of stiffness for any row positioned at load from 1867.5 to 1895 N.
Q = 1.412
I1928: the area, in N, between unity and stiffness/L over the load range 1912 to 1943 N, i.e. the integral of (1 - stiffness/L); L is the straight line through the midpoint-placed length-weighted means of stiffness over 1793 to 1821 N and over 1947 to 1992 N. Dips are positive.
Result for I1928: 5.8 N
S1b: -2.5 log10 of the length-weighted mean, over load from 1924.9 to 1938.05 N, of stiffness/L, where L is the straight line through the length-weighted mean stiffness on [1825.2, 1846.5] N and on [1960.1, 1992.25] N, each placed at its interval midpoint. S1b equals 0.365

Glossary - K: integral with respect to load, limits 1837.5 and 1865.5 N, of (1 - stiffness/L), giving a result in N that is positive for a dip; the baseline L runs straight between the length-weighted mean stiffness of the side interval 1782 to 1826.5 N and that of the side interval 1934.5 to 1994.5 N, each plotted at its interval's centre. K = 2.2 N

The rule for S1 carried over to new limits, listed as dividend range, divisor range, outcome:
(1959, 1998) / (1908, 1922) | 1.15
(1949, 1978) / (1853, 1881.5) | 1.17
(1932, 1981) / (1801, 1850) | 1.04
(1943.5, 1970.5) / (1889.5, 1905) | 1.18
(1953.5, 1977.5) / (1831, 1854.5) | 1.18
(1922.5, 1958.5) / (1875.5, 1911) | 0.99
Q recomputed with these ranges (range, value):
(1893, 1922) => 1.548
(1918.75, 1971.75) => 1.641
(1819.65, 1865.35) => 1.492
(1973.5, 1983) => 1.776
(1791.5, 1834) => 1.543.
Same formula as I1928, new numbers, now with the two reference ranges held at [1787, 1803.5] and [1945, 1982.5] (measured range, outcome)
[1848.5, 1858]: 0.9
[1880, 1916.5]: 4.0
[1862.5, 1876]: 1.4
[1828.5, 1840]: 0.4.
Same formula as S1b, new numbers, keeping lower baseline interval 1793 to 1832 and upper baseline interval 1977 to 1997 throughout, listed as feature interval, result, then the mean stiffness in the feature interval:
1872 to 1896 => 0.162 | 1.37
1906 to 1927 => 0.124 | 1.47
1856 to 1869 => 0.119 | 1.4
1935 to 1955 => 0.224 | 1.38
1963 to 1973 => 0.066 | 1.63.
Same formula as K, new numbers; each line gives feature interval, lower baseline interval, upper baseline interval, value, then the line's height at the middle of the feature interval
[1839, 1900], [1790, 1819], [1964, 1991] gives 7.57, 1.57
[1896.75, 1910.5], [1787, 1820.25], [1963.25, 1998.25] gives 2.09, 1.61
